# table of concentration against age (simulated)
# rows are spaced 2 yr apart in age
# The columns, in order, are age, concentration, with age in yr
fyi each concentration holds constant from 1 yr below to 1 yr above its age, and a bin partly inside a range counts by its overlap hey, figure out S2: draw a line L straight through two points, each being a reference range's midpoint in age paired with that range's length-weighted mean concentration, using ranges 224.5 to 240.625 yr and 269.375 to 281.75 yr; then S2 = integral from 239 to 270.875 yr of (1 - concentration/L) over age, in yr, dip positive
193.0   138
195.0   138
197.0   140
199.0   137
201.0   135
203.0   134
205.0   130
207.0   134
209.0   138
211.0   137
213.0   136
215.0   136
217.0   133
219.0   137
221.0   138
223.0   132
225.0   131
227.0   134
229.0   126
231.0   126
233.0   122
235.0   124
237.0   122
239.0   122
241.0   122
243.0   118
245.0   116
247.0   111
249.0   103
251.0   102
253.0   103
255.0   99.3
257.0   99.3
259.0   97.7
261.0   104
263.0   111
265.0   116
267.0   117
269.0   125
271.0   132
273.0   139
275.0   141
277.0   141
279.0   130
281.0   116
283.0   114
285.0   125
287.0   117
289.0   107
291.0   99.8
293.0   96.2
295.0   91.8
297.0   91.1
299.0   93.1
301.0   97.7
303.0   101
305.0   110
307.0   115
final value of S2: 4.6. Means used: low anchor 126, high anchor 133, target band 111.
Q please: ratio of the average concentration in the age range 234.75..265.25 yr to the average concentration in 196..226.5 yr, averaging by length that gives 0.82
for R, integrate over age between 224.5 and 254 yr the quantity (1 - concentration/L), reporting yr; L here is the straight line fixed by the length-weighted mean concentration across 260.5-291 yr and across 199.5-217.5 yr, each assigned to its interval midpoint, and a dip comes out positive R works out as 2.4 yr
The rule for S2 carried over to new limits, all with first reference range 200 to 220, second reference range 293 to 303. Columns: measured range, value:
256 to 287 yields -4.1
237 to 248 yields 0.2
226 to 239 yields -0.1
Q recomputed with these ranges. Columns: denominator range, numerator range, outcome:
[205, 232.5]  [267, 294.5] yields 0.91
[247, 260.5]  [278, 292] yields 1.14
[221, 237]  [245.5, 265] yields 0.81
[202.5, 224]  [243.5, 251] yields 0.81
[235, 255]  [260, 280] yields 1.11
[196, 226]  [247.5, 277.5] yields 0.85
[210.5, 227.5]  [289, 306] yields 0.73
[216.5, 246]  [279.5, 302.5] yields 0.83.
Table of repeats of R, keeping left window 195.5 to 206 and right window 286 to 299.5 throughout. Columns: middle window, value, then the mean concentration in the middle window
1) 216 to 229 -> -0.68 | 134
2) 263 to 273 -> -1.27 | 123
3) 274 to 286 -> -2.65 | 128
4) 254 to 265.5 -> 0.85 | 104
